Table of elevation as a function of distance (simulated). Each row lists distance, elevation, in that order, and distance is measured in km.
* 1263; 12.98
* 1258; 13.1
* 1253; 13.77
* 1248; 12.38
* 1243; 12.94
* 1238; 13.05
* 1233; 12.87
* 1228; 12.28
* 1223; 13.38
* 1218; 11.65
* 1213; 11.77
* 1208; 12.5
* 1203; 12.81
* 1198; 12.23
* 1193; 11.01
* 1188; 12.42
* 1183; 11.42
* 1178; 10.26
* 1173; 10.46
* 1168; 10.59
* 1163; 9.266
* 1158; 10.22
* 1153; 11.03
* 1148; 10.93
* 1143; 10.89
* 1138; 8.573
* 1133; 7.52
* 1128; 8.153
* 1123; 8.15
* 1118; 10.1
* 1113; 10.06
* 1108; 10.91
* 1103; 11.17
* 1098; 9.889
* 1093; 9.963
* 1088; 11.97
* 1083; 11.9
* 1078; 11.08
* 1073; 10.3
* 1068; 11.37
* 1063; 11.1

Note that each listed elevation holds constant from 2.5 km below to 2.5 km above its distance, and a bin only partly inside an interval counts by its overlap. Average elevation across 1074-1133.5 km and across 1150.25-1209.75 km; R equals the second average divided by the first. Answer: 1.1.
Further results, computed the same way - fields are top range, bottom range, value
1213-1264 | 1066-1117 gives 1.18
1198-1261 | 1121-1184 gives 1.30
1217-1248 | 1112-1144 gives 1.42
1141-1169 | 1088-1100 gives 1.01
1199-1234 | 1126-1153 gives 1.32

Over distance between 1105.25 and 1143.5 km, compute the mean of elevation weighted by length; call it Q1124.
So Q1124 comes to 9.22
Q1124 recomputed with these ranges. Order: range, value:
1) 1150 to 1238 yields 11.6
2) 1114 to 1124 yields 9.41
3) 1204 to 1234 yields 12.4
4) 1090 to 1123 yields 10.2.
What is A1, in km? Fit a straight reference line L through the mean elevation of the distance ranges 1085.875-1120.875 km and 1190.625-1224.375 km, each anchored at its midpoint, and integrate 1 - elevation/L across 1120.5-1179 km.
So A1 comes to 8.4 km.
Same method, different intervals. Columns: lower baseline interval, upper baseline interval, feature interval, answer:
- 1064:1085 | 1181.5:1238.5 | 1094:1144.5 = 8.7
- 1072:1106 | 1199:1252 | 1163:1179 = 2.2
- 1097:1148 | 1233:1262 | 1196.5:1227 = -0.9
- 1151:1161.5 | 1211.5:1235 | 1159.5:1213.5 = 0.3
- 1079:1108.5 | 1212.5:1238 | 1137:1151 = 1.5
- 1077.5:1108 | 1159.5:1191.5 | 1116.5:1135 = 4.2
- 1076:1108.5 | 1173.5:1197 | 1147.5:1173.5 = 1.9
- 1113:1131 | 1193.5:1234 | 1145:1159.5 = -1.0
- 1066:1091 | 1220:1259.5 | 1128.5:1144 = 4.2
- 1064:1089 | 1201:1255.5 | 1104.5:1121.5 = 1.9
